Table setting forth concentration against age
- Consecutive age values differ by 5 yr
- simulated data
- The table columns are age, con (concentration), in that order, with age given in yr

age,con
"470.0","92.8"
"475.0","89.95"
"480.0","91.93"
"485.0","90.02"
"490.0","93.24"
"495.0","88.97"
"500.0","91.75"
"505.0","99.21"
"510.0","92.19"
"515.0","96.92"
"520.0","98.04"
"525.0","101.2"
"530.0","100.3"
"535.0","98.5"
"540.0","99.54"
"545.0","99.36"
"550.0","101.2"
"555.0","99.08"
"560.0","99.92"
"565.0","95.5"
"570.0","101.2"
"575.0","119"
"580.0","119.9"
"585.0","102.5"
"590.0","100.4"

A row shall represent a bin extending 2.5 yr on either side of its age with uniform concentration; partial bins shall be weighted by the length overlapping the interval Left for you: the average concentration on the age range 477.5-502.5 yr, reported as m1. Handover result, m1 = 91.2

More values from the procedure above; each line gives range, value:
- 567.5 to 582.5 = 113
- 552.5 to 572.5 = 98.9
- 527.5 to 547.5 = 99.4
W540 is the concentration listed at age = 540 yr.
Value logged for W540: 99.54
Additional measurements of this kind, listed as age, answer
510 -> 92.19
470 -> 92.8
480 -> 91.93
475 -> 89.95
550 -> 101.2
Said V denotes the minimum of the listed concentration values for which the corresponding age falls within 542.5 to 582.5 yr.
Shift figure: 95.5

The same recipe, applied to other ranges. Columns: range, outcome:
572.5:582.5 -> 119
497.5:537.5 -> 91.75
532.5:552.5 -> 98.5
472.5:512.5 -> 88.97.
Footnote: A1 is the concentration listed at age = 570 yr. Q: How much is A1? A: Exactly 101.2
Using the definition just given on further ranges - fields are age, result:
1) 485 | 90.02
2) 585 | 102.5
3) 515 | 96.92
